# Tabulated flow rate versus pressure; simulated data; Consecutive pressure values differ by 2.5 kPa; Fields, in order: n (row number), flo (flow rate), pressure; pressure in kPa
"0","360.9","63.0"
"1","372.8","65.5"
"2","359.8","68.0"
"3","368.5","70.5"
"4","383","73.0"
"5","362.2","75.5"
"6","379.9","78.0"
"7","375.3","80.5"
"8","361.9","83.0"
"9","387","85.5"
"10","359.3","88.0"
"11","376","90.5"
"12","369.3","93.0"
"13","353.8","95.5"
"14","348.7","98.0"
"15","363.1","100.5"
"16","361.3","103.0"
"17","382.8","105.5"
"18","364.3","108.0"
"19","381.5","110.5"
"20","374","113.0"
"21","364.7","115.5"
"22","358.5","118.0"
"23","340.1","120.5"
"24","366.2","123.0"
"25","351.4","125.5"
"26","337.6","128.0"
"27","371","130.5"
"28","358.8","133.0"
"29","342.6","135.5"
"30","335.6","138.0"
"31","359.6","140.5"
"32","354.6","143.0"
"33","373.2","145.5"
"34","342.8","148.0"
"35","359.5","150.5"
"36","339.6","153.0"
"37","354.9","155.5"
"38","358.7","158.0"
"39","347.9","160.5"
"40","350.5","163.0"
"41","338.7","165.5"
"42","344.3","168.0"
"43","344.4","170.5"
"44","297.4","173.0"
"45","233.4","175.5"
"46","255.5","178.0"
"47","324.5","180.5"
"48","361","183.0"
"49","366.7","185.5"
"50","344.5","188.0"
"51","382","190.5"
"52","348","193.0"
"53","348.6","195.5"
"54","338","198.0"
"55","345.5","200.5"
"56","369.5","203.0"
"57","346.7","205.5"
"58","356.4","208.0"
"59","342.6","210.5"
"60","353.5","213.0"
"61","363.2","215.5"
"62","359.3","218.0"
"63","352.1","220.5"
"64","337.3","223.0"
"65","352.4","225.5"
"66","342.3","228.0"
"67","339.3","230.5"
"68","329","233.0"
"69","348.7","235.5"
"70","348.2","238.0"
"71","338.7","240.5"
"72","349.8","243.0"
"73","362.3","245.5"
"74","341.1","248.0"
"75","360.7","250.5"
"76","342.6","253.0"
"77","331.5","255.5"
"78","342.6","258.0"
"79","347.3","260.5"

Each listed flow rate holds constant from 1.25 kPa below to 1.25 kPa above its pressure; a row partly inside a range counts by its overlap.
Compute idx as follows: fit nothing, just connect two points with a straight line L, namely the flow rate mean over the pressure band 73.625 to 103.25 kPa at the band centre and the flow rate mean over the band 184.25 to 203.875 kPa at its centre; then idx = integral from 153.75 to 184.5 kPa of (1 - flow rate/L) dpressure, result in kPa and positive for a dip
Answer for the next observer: 2.7 kPa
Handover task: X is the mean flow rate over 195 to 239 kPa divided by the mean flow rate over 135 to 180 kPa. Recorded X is 1.04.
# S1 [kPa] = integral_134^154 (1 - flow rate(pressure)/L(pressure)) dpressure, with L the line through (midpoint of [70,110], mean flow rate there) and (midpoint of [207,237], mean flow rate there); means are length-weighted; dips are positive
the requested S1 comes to 0.5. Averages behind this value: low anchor 369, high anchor 348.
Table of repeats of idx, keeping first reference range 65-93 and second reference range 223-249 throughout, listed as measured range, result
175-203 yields 1.3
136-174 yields 1.2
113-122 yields 0.2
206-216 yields -0.1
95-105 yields 0.2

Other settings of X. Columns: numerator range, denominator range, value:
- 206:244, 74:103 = 0.95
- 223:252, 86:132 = 0.95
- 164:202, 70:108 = 0.90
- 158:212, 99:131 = 0.93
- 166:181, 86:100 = 0.83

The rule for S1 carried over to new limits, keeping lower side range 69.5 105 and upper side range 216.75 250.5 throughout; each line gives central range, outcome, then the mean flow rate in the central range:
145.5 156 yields 0.2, 352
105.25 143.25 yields 0.5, 358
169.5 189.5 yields 2.2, 316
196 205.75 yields 0.0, 350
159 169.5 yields 0.3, 346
